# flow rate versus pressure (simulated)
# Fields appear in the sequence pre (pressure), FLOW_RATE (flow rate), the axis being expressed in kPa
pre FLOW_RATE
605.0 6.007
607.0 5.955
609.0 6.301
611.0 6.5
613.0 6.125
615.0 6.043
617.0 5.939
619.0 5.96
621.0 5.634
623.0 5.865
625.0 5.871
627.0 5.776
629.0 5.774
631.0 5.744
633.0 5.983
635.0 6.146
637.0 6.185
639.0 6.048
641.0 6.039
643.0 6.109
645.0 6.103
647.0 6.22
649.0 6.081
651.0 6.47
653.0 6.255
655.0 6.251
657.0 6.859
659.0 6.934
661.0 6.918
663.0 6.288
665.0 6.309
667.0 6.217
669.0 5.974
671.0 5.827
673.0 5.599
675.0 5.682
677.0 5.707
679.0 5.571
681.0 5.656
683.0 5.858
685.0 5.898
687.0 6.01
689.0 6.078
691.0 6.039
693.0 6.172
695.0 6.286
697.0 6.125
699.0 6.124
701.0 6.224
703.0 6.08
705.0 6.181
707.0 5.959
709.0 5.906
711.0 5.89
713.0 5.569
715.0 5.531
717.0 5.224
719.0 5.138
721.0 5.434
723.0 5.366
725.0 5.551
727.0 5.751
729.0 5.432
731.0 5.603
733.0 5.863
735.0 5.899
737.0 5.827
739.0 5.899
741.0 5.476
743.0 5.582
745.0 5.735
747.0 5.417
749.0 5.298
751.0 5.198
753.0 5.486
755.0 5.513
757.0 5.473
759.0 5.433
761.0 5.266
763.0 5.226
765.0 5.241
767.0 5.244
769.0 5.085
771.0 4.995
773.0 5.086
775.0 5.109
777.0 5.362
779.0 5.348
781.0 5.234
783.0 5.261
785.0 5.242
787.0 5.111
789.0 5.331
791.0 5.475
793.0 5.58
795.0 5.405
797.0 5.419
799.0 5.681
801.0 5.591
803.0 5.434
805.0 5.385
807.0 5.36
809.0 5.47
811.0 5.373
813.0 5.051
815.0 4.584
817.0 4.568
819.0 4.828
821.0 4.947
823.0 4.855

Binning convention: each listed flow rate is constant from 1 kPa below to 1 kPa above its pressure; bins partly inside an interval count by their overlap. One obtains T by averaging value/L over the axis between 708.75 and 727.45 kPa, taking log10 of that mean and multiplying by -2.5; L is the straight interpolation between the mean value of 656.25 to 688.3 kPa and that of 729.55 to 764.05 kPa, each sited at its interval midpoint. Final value 0.04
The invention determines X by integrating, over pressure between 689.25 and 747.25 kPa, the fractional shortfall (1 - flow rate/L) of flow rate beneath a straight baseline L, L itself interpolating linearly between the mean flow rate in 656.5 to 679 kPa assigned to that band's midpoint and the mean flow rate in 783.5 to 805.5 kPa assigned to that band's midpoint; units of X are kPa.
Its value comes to 0.9 kPa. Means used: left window 6.17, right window 5.42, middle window 5.78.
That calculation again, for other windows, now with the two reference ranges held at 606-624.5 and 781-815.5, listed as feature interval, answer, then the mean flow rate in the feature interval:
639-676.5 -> -2.2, 6.22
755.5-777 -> 0.9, 5.23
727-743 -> -0.4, 5.71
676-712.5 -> -1.6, 5.98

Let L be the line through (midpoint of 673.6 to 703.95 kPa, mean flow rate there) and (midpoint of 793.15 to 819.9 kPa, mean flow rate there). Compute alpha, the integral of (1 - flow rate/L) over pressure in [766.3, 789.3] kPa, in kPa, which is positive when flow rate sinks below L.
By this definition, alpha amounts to 1.0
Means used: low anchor 5.96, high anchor 5.25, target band 5.2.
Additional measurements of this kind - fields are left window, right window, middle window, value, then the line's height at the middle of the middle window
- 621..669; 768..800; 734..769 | 0.2 kPa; 5.5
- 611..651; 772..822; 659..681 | -0.8 kPa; 5.83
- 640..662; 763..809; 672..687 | 1.0 kPa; 6.16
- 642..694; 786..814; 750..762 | 0.5 kPa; 5.64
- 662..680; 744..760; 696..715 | -0.9 kPa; 5.71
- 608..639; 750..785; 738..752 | -0.3 kPa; 5.38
